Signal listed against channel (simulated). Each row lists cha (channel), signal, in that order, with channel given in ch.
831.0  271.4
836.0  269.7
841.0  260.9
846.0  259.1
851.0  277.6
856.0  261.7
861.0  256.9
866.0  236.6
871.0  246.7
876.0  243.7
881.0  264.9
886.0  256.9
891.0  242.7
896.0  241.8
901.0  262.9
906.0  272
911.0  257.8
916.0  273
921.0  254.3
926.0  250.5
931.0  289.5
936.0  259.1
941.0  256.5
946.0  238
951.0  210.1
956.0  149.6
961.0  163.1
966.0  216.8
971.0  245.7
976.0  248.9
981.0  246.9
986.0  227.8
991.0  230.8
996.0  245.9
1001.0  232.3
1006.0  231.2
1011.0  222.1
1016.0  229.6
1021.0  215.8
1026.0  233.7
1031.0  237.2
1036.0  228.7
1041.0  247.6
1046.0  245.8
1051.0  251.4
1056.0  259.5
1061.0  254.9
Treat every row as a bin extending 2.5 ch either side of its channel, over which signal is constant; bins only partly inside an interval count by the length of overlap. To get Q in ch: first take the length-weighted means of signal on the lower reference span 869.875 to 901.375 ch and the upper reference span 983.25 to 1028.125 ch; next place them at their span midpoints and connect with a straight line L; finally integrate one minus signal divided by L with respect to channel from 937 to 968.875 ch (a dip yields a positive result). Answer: 4.1 ch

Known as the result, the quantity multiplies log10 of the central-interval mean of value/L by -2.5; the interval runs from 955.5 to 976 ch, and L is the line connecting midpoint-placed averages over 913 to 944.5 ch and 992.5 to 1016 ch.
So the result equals 0.21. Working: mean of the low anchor 263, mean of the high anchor 232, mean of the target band 205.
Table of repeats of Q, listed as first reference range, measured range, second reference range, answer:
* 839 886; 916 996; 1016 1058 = 4.2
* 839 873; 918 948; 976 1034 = -1.7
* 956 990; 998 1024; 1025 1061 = 0.7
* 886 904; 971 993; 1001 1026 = -0.6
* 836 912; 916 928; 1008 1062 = -0.3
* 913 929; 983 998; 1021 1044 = 0.6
